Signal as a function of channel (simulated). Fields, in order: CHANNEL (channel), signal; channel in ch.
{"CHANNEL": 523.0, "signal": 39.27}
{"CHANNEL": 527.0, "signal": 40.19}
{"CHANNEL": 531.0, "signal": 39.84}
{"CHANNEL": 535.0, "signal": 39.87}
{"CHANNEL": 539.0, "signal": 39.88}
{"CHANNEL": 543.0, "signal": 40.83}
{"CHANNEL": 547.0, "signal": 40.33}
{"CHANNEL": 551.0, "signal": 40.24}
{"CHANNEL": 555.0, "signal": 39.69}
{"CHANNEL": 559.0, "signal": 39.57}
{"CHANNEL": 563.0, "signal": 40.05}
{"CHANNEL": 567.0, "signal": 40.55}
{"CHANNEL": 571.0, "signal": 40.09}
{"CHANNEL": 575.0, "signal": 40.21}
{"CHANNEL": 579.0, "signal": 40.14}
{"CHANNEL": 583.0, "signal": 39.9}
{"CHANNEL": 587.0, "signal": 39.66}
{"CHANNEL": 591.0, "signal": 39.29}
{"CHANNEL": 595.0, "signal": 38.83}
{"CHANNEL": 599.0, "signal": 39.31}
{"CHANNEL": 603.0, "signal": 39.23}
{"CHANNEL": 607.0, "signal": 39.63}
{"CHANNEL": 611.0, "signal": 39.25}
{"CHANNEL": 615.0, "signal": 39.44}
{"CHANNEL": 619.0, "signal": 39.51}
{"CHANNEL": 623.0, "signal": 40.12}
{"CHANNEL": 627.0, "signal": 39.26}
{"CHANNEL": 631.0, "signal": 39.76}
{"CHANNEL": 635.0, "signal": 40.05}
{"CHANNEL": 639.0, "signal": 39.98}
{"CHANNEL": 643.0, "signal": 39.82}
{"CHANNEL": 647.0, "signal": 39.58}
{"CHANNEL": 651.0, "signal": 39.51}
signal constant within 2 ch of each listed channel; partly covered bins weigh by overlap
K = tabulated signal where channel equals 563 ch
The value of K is 40.05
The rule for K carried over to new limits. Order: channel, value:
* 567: 40.55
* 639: 39.98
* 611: 39.25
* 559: 39.57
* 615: 39.44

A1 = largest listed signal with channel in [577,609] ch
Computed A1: 40.14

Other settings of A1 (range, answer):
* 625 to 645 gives 40.05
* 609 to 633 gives 40.12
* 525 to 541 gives 40.19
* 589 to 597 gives 39.29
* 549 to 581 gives 40.55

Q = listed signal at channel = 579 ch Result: 40.14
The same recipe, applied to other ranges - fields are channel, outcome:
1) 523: 39.27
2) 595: 38.83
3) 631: 39.76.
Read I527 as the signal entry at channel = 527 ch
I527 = 40.19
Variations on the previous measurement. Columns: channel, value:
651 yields 39.51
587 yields 39.66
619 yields 39.51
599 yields 39.31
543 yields 40.83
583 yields 39.9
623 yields 40.12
